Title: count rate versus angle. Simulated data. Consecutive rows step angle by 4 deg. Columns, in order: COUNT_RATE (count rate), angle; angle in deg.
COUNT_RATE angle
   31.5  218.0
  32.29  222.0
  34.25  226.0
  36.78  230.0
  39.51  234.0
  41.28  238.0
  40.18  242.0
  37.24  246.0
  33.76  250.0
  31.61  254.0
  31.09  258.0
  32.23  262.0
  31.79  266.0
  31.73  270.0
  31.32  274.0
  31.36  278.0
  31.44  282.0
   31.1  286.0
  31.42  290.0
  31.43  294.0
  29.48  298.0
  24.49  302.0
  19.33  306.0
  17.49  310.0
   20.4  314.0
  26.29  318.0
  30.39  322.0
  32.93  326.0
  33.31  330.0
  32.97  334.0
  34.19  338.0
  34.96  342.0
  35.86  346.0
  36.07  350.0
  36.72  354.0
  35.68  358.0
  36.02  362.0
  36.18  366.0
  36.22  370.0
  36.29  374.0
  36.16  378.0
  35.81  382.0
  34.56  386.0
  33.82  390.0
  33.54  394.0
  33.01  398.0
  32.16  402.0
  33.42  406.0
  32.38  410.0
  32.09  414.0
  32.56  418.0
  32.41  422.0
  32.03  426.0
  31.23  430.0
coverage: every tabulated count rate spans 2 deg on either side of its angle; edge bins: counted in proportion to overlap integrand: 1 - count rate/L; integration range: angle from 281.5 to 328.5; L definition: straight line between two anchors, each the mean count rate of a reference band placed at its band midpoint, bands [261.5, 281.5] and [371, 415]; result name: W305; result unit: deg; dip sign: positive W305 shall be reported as 7.52 deg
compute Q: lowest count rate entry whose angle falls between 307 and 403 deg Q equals 17.49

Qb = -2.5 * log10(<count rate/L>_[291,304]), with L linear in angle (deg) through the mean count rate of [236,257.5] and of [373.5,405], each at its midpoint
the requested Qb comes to 0.236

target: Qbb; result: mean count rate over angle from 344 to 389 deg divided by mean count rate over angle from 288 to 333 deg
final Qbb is 1.32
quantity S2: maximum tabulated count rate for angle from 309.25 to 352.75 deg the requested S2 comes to 36.07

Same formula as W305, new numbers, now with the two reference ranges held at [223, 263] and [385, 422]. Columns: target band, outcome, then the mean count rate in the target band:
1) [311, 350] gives 3.5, 31.1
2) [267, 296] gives 3.1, 31.4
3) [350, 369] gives -1.3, 36.1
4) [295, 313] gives 6.1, 23.1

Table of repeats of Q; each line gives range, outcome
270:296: 31.1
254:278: 31.09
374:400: 33.01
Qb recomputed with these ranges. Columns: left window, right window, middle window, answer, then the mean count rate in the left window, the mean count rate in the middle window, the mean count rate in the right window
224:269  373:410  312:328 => 0.253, 35.3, 27.5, 34.1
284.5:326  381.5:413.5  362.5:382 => -0.150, 26.4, 36.2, 33.4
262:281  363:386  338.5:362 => -0.025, 31.6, 35.8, 36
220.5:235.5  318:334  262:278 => 0.075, 35.7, 31.7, 31.6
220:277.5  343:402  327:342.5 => 0.044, 34.6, 33.7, 35.3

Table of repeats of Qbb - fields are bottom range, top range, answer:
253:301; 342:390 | 1.15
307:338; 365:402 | 1.25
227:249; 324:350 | 0.89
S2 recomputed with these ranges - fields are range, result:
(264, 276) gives 31.79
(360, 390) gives 36.29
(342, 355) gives 36.72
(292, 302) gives 31.43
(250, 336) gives 33.76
